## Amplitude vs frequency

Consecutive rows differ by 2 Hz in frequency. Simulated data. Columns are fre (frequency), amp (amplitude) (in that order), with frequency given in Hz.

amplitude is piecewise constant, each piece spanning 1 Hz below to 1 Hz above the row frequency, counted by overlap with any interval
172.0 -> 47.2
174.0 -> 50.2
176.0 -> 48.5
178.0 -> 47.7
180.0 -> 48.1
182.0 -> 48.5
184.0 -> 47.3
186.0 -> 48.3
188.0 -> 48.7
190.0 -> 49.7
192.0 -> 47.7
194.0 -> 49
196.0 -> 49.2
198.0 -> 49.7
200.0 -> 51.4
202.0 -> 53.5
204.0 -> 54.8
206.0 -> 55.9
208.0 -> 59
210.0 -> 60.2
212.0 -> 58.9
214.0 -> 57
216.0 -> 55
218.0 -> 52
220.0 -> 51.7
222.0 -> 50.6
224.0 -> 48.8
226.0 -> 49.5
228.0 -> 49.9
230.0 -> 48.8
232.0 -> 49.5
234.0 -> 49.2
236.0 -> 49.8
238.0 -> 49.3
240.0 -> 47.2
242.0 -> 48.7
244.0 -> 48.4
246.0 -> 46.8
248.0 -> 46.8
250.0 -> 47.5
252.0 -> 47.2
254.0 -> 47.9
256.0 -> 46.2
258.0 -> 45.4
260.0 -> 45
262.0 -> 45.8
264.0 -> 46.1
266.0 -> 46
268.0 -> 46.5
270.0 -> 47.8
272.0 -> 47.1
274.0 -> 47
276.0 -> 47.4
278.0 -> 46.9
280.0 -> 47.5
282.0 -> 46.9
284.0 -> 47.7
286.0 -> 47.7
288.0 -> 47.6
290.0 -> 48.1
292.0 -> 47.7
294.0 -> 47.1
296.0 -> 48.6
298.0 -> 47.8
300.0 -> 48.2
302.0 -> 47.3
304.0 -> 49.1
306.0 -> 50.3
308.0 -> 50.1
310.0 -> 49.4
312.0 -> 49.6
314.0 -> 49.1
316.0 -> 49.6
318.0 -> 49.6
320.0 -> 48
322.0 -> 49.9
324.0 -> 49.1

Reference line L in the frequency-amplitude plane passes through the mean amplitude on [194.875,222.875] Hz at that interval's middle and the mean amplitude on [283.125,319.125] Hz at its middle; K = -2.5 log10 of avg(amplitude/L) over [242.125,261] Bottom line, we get 0.10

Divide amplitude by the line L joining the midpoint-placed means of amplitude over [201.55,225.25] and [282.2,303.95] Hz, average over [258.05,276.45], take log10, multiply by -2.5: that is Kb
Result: 0.08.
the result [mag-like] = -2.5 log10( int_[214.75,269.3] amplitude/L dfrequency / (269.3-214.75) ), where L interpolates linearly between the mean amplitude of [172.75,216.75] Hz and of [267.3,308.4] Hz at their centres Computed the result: 0.03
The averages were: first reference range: 51.7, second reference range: 47.8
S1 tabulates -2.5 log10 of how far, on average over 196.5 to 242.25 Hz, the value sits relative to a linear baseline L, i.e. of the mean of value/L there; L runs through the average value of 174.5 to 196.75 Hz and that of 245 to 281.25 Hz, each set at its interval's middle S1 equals -0.10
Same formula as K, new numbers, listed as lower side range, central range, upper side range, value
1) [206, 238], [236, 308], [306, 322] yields 0.08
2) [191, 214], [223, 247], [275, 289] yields 0.05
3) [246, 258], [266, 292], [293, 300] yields 0.00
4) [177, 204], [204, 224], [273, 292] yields -0.13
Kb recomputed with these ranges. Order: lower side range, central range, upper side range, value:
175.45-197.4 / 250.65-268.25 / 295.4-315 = 0.06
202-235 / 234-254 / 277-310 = 0.07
